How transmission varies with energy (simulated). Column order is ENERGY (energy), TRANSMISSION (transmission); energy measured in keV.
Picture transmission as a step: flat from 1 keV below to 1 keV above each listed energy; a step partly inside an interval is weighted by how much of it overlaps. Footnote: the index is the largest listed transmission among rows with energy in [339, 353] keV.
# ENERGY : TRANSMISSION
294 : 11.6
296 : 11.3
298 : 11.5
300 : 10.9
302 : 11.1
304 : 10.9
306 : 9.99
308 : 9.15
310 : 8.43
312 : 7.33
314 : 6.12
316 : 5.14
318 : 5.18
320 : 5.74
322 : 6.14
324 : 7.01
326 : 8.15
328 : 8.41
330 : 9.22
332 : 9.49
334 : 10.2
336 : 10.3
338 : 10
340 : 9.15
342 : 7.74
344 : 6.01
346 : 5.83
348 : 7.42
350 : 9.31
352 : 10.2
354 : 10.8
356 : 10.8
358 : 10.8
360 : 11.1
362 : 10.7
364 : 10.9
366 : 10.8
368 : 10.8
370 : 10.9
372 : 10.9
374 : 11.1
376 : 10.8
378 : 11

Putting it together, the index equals 10.2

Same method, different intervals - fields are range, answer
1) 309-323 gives 8.43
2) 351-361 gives 11.1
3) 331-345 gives 10.3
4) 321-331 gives 9.22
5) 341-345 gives 7.74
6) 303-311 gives 10.9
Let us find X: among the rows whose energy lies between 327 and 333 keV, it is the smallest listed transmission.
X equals 8.41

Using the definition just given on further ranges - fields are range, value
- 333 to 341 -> 9.15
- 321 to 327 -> 6.14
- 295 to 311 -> 8.43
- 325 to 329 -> 8.15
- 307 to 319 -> 5.14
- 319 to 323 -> 5.74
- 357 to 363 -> 10.7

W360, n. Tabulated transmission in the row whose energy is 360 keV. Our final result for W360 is 11.1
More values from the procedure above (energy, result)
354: 10.8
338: 10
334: 10.2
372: 10.9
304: 10.9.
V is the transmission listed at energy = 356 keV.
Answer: 10.8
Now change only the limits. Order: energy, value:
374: 11.1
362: 10.7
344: 6.01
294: 11.6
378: 11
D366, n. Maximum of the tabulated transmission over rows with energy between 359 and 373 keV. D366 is 11.1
